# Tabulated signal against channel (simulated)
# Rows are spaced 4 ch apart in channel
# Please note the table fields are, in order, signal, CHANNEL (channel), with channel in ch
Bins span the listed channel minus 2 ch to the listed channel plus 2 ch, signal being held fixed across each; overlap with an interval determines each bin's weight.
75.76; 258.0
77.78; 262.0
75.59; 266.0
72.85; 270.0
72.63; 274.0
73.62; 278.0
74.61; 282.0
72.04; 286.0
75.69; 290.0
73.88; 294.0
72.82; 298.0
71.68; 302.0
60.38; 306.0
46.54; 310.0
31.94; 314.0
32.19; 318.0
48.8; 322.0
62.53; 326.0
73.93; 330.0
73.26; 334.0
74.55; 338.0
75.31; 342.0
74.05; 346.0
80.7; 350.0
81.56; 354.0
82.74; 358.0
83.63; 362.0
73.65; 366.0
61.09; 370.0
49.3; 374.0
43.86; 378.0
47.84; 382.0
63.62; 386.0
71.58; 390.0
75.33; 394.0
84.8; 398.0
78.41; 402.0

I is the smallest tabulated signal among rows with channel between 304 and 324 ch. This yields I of 31.94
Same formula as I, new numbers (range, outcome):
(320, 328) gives 48.8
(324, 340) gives 62.53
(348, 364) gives 80.7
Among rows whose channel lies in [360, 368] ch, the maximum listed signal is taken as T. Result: 83.63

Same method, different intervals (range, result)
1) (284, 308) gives 75.69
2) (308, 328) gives 62.53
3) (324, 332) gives 73.93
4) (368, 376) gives 61.09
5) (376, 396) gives 75.33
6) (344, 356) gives 81.56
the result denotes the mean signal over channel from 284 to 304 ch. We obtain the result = 73.2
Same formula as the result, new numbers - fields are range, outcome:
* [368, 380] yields 51.4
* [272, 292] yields 73.7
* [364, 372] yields 67.4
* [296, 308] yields 68.3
